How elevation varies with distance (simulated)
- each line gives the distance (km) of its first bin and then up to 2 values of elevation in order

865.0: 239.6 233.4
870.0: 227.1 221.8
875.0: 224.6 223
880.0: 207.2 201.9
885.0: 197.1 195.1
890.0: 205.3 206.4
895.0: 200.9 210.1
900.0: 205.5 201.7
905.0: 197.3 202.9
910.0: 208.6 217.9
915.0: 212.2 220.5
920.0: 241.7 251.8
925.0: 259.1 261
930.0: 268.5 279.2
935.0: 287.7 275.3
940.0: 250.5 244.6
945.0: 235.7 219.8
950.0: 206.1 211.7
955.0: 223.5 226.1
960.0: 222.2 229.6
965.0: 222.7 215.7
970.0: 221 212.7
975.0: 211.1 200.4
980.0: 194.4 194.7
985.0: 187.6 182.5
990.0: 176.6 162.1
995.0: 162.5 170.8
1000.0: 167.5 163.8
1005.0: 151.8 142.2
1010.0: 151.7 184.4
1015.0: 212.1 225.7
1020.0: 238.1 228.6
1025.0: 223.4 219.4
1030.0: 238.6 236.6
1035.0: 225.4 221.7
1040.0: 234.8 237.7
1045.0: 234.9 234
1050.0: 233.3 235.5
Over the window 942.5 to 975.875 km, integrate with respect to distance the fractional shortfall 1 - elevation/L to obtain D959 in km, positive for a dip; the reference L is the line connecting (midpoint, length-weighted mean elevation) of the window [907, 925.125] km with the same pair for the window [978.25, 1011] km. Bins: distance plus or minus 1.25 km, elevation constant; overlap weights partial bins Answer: -4.4 km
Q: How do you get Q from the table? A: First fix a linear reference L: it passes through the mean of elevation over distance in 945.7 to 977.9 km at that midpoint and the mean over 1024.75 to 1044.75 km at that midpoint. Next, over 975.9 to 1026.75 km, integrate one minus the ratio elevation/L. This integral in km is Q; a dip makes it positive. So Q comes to 8.63 km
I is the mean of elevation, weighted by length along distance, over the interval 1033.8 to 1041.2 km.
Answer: 227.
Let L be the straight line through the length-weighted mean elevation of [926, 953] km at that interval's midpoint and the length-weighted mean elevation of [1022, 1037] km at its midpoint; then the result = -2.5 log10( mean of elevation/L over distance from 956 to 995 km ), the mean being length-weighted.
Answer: 0.191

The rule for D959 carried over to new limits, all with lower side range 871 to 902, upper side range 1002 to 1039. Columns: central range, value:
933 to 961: -4.20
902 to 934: -4.03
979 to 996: 2.14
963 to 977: -0.68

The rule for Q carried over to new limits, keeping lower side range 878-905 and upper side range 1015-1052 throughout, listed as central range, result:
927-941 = -4.0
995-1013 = 5.1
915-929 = -2.3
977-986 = 1.1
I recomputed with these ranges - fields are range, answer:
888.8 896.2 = 204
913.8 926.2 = 237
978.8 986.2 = 192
